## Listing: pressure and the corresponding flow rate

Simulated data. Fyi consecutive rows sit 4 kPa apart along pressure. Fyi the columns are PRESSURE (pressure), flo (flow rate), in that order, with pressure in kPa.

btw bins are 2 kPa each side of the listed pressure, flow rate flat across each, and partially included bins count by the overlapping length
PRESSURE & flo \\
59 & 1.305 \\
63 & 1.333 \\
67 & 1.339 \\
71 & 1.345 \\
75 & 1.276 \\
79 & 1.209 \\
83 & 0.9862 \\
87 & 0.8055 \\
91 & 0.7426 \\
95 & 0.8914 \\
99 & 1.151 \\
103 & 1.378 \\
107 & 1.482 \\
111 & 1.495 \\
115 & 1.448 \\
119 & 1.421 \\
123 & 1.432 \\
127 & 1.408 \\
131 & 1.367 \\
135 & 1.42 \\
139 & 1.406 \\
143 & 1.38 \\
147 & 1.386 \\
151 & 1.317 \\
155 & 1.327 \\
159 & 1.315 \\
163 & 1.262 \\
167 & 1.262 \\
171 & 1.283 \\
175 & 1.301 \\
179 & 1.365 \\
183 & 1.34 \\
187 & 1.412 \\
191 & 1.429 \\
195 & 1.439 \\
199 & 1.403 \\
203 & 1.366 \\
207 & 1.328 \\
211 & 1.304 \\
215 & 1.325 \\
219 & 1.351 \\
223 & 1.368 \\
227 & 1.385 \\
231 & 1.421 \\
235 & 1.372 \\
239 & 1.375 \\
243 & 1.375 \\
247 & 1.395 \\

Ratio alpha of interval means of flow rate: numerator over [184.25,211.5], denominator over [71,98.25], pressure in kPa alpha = 1.4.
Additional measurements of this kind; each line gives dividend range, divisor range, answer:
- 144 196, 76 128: 1.10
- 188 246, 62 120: 1.13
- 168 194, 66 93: 1.24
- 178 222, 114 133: 0.97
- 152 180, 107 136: 0.91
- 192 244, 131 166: 1.02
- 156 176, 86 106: 1.25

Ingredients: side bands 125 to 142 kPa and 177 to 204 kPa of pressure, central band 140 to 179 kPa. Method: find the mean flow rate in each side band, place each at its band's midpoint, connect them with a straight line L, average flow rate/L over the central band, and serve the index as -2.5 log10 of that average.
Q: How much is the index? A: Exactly 0.06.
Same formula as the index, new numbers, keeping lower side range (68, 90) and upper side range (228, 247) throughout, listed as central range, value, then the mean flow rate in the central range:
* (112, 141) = -0.183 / 1.42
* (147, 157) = -0.079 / 1.33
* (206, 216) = 0.020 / 1.32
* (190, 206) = -0.067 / 1.4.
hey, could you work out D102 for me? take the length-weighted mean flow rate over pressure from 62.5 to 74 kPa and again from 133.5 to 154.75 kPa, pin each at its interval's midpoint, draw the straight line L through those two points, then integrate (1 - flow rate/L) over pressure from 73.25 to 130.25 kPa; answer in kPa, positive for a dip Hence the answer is 5.4 kPa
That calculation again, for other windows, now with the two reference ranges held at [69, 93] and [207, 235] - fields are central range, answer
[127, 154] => -4.4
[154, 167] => -0.7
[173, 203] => -2.2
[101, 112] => -3.3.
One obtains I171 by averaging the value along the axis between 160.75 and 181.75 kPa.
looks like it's 1.3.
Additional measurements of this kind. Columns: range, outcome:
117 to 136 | 1.41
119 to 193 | 1.36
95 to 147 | 1.38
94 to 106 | 1.19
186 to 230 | 1.37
